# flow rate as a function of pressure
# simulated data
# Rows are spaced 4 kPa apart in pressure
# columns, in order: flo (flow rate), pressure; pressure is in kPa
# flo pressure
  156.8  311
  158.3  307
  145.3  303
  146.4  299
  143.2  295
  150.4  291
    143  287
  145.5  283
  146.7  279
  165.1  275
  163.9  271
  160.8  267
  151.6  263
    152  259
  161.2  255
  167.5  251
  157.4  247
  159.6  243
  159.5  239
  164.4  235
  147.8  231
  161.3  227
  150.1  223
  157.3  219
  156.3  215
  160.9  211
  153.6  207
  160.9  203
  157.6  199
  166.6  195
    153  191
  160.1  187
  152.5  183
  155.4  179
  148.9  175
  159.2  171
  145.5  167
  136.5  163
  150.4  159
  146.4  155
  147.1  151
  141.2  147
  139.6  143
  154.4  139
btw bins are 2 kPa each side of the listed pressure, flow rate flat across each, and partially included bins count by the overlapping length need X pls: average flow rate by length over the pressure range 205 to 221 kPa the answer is 157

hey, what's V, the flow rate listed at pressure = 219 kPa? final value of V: 157.3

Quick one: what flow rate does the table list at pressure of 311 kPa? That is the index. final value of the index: 156.8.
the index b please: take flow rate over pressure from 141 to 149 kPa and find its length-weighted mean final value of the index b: 140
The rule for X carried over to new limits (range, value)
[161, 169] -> 141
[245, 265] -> 158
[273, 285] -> 152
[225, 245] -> 159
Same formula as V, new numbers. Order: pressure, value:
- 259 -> 152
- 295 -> 143.2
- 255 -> 161.2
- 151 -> 147.1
